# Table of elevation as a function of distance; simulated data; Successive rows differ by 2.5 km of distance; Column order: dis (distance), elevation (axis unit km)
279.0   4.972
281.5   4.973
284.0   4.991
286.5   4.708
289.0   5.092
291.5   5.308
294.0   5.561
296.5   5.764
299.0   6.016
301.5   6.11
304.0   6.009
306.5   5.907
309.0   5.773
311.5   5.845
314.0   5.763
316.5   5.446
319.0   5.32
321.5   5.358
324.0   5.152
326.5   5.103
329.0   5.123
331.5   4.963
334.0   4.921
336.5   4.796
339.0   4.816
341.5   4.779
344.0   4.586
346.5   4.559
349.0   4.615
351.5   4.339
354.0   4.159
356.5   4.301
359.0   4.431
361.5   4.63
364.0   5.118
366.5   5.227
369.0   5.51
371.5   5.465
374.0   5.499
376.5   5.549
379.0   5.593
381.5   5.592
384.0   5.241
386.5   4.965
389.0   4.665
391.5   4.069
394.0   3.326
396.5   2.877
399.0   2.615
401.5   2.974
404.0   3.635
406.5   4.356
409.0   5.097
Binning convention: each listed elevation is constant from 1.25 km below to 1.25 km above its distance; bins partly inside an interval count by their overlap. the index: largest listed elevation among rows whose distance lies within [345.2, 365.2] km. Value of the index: 5.118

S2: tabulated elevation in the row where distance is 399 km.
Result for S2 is 2.615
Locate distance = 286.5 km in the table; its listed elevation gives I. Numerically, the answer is 4.708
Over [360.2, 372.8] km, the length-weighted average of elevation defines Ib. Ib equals 5.19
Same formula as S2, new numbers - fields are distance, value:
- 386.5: 4.965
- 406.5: 4.356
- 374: 5.499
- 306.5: 5.907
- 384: 5.241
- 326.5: 5.103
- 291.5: 5.308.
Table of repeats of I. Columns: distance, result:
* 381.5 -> 5.592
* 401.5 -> 2.974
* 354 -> 4.159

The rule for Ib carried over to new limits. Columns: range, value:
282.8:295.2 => 5.13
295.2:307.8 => 5.96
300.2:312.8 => 5.93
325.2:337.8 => 4.98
